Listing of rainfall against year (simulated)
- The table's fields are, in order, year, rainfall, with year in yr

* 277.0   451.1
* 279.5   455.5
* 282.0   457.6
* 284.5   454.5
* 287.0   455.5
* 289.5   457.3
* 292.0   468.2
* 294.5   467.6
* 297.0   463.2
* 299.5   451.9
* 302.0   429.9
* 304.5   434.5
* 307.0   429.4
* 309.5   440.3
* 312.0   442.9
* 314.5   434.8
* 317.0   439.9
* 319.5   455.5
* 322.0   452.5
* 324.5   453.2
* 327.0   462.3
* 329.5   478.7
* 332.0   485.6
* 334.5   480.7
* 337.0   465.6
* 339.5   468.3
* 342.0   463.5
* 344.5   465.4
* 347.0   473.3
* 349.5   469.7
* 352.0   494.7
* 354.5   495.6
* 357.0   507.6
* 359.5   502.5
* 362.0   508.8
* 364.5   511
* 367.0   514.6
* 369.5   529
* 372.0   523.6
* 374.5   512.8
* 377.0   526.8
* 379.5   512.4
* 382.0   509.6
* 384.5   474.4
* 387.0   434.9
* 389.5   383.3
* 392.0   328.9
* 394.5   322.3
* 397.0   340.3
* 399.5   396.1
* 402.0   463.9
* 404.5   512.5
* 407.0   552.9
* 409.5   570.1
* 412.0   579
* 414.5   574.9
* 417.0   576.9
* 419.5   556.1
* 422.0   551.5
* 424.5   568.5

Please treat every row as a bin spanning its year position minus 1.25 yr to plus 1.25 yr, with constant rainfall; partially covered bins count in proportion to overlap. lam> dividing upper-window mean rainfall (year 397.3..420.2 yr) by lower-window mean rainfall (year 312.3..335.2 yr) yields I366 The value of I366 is 1.14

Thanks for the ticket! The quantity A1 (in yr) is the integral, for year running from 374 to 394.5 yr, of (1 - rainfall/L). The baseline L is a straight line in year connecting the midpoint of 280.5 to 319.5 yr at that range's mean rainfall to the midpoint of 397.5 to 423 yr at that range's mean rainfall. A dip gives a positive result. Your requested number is 2.3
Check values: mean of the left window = 449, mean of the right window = 528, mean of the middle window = 450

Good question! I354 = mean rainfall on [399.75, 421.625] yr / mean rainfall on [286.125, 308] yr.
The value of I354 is 1.2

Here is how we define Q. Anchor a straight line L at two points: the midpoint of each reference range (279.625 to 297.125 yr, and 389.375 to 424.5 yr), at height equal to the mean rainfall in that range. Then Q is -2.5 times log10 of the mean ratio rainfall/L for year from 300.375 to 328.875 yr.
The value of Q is 0.052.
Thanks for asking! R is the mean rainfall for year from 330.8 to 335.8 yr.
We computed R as 483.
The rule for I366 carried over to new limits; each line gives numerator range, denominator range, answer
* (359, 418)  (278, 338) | 1.07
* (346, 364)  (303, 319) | 1.13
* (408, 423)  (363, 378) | 1.09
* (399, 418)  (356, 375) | 1.04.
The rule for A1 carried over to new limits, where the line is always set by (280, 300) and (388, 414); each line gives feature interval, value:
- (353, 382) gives -3.9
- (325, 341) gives -0.6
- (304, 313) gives 0.4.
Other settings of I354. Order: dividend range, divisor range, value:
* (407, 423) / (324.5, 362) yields 1.18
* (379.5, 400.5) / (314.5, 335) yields 0.88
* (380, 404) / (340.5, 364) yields 0.85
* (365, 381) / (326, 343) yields 1.10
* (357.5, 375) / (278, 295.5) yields 1.12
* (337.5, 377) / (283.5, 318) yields 1.11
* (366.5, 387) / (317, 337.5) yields 1.09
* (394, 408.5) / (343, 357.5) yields 0.91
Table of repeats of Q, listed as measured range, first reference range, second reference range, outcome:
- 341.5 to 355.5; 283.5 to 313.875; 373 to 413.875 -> -0.05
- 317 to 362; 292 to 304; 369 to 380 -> 0.03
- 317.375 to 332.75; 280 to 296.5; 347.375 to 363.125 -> 0.04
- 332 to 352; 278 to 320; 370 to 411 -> -0.04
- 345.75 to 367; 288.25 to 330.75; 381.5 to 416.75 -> -0.09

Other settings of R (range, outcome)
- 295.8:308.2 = 442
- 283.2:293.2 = 459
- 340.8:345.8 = 465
